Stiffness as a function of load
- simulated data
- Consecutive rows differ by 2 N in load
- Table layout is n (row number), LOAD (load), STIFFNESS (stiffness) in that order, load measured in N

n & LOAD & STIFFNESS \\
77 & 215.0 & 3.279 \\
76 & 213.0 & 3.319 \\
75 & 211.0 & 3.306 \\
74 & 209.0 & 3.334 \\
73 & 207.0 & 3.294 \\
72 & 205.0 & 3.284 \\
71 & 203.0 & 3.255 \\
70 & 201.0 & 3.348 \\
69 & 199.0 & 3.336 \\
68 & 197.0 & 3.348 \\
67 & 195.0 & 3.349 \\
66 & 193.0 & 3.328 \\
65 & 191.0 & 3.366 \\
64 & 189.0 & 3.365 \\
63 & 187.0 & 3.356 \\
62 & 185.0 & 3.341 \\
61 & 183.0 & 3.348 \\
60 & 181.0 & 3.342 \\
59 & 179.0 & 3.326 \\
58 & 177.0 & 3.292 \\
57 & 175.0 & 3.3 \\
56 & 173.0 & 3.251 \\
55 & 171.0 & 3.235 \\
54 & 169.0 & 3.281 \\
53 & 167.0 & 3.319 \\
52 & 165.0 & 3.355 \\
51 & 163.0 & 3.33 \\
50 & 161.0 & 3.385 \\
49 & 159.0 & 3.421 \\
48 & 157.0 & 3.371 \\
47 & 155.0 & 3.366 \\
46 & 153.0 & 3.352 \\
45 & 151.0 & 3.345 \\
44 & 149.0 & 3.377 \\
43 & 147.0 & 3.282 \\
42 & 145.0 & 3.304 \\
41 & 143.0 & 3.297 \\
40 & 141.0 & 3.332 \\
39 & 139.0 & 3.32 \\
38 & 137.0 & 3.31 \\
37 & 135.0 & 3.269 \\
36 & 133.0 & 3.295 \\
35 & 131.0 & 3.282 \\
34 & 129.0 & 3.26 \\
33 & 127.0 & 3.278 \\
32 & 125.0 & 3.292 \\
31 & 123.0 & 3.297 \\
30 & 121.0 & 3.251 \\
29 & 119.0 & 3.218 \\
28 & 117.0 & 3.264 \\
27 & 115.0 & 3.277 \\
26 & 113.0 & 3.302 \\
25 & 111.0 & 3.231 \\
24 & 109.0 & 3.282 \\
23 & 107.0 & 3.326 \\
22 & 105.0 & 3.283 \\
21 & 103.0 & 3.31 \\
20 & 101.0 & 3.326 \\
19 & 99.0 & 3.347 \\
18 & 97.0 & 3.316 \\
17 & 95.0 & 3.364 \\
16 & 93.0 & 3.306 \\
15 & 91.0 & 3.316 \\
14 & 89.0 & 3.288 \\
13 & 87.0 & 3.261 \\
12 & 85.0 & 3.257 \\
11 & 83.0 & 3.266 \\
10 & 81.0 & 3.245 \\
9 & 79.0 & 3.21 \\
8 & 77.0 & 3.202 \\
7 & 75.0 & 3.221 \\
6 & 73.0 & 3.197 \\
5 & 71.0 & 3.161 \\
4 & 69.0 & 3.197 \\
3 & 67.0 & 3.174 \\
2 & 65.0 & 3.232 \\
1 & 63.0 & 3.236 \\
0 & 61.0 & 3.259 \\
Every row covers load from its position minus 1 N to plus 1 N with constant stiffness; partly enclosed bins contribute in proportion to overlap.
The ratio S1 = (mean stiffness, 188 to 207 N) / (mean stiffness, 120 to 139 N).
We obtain 1.0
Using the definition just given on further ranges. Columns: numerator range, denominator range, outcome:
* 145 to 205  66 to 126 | 1.02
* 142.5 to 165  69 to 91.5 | 1.04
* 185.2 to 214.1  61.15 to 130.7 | 1.02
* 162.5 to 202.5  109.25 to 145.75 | 1.01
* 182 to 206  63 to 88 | 1.04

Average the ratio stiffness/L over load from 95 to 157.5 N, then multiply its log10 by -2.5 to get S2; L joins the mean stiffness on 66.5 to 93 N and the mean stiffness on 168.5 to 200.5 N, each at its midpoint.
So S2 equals -0.009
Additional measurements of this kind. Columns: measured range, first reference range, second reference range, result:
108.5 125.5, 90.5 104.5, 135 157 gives 0.02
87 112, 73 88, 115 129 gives -0.02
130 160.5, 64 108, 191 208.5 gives -0.01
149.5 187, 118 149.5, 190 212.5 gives -0.01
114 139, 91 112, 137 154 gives 0.01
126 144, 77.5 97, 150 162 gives 0.02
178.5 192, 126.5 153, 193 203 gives -0.01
